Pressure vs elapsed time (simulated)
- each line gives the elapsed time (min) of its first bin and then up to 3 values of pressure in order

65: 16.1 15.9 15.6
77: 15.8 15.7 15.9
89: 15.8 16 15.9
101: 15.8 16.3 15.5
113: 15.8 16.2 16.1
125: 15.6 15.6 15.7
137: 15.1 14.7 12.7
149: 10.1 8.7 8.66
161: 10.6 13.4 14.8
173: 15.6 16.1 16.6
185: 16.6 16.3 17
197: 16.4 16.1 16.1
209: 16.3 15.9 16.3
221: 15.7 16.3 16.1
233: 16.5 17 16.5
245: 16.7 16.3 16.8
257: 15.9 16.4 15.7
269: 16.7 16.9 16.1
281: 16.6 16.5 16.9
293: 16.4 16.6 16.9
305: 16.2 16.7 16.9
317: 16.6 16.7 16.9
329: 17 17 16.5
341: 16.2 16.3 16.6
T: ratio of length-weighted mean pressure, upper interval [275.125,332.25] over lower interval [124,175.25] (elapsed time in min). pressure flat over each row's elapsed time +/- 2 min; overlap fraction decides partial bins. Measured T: 1.27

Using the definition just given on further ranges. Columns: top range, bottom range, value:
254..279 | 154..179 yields 1.25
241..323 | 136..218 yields 1.14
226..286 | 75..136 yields 1.04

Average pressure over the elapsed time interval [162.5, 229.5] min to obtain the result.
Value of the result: 15.9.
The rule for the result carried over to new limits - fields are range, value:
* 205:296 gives 16.4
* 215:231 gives 16.1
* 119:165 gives 13.1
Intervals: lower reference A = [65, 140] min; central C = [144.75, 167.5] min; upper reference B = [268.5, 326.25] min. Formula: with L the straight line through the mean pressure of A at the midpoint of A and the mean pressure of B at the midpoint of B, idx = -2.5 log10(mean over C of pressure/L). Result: 0.45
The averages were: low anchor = 15.8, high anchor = 16.6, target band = 10.6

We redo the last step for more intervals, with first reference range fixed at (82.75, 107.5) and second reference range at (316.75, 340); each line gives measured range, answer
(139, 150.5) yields 0.267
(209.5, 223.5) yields 0.024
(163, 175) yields 0.113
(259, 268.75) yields 0.025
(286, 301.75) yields -0.001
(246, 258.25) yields 0.007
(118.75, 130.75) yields 0.018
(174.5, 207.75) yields -0.007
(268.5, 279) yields 0.002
